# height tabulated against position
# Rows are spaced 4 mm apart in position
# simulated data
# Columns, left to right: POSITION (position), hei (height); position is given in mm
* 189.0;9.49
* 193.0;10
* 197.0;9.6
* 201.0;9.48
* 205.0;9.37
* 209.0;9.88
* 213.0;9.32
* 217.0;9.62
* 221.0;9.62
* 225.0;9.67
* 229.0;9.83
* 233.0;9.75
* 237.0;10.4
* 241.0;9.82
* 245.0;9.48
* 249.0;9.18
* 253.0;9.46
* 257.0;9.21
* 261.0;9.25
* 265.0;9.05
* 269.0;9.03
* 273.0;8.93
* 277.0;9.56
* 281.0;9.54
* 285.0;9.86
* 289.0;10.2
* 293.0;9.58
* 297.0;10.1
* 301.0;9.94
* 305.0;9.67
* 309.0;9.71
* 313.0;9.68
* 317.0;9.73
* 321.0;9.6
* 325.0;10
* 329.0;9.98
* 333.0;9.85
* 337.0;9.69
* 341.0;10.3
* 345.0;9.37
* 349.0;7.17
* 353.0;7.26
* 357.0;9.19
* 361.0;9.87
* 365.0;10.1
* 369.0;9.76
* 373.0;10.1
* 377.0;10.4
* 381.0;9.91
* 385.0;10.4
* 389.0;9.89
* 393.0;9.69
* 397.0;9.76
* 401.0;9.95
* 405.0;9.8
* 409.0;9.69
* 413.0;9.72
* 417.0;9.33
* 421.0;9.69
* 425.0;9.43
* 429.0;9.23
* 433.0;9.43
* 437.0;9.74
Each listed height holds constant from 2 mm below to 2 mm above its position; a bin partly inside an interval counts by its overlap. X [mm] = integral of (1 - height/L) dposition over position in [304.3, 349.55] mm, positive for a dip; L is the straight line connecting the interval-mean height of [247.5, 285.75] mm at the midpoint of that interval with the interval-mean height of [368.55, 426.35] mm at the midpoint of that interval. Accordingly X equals -0.4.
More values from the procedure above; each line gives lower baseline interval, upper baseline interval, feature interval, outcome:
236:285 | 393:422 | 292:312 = -0.7 mm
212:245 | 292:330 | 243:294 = 1.9 mm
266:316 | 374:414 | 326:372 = 2.1 mm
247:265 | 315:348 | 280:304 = -1.0 mm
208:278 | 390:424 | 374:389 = -0.8 mm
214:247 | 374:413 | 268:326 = 0.9 mm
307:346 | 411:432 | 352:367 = 0.7 mm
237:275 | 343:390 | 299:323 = -0.9 mm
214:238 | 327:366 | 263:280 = 0.7 mm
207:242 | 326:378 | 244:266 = 1.0 mm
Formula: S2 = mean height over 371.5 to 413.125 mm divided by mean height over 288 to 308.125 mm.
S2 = 1.0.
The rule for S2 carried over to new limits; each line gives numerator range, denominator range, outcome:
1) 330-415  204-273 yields 1.01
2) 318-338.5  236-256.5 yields 1.02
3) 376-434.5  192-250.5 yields 1.01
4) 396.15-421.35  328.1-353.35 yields 1.06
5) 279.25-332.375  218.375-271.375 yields 1.03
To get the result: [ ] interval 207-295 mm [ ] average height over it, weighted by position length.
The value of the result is 9.56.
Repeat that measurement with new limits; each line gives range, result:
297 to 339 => 9.8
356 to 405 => 9.93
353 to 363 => 9.08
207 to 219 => 9.61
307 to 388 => 9.61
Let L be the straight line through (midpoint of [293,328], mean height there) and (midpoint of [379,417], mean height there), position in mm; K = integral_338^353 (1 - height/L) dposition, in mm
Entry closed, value 1.6 mm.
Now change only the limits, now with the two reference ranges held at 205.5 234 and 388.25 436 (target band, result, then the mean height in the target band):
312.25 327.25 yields -0.2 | 9.76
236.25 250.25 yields -0.1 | 9.69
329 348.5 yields 0.0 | 9.62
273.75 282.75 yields 0.2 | 9.46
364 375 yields -0.4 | 9.98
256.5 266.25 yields 0.5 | 9.17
